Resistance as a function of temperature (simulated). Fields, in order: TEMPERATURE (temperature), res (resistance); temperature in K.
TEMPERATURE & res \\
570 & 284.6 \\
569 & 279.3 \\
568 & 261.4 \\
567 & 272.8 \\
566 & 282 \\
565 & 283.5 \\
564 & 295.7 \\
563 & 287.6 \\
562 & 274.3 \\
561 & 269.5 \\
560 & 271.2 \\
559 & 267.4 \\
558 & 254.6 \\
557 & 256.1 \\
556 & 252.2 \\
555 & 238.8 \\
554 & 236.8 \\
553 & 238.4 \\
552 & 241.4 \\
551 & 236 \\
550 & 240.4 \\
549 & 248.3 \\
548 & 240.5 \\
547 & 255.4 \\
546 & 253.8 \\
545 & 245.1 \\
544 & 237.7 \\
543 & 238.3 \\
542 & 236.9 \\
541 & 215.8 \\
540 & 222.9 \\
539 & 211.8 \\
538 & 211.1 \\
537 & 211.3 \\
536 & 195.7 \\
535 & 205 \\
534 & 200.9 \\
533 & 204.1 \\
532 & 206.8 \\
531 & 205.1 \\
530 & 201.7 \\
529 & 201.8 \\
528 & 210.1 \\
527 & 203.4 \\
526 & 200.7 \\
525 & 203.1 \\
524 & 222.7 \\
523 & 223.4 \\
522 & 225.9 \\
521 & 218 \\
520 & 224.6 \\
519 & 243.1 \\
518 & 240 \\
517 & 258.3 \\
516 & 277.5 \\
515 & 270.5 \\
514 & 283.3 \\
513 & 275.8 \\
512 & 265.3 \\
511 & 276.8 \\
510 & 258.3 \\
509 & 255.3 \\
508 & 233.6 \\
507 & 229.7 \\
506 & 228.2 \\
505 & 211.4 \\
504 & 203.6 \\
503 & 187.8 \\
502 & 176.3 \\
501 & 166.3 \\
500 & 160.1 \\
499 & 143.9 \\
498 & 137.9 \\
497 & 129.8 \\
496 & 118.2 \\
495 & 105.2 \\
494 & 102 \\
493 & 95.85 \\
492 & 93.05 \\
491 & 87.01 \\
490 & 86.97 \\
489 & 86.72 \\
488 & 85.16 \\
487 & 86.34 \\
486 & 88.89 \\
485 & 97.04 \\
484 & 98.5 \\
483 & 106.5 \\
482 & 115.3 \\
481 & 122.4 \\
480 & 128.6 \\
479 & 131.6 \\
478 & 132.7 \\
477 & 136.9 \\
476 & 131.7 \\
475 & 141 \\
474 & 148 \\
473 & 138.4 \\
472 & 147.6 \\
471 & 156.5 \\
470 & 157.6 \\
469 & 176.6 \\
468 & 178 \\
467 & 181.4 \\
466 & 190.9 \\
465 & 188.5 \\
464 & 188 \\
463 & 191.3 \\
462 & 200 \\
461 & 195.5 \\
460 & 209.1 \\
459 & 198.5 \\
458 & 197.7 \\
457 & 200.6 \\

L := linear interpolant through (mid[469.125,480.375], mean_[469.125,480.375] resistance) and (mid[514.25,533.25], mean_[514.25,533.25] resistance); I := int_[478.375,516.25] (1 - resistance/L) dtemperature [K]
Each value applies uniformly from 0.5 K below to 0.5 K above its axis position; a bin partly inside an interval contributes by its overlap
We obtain 4.6 K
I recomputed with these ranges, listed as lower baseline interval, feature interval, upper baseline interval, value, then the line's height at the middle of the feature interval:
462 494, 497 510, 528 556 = -1.8 K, 170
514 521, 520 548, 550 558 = 3.4 K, 248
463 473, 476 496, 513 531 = 9.0 K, 192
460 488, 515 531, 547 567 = -0.9 K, 213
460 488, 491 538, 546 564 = -0.3 K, 201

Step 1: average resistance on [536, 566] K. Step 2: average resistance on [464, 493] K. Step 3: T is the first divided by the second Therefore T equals 1.9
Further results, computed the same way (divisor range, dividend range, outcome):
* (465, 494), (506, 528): 1.91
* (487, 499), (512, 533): 2.22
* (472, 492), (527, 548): 1.93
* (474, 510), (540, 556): 1.71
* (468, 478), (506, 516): 1.75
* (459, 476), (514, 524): 1.40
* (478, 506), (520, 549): 1.73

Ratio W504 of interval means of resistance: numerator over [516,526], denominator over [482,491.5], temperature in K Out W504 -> 2.48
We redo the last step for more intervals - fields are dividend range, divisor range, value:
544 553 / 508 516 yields 0.91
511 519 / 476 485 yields 2.21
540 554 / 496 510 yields 1.27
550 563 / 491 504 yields 1.87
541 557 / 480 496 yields 2.45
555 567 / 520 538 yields 1.30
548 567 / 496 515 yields 1.23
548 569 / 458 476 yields 1.49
